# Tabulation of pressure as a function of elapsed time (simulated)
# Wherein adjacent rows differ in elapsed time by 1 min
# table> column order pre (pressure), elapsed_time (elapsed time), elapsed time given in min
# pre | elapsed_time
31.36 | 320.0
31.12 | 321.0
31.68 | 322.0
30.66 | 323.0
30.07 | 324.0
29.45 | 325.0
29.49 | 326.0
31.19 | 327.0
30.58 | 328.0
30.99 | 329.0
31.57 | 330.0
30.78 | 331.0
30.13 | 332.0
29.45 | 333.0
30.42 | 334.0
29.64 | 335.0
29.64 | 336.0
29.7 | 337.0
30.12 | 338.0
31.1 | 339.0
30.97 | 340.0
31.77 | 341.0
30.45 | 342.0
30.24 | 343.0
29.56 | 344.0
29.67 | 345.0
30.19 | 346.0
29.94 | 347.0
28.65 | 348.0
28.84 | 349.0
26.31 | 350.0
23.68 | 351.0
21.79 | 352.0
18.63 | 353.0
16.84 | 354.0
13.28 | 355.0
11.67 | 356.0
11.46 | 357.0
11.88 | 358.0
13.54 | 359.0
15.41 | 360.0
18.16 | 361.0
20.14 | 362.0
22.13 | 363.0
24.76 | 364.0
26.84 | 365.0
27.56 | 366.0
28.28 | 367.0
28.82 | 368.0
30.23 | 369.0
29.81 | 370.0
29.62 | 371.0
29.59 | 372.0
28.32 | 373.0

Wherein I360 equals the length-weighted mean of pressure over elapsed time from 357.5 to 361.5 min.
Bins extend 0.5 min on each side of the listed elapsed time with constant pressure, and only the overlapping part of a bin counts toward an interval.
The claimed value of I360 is 14.7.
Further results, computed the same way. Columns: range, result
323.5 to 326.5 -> 29.7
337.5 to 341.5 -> 31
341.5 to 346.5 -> 30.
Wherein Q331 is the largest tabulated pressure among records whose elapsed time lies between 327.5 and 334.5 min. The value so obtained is 31.57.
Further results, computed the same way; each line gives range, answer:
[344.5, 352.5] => 30.19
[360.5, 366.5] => 27.56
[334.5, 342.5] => 31.77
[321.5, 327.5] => 31.68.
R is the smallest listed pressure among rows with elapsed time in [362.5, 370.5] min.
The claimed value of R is 22.13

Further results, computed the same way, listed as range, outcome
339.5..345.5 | 29.56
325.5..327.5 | 29.49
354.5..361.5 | 11.46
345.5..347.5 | 29.94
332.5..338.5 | 29.45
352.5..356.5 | 11.67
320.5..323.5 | 30.66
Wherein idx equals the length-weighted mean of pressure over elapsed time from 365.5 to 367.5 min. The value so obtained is 27.9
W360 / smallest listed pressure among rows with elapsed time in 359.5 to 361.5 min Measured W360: 15.41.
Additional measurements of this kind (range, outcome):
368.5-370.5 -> 29.81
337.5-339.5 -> 30.12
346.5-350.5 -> 26.31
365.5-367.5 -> 27.56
